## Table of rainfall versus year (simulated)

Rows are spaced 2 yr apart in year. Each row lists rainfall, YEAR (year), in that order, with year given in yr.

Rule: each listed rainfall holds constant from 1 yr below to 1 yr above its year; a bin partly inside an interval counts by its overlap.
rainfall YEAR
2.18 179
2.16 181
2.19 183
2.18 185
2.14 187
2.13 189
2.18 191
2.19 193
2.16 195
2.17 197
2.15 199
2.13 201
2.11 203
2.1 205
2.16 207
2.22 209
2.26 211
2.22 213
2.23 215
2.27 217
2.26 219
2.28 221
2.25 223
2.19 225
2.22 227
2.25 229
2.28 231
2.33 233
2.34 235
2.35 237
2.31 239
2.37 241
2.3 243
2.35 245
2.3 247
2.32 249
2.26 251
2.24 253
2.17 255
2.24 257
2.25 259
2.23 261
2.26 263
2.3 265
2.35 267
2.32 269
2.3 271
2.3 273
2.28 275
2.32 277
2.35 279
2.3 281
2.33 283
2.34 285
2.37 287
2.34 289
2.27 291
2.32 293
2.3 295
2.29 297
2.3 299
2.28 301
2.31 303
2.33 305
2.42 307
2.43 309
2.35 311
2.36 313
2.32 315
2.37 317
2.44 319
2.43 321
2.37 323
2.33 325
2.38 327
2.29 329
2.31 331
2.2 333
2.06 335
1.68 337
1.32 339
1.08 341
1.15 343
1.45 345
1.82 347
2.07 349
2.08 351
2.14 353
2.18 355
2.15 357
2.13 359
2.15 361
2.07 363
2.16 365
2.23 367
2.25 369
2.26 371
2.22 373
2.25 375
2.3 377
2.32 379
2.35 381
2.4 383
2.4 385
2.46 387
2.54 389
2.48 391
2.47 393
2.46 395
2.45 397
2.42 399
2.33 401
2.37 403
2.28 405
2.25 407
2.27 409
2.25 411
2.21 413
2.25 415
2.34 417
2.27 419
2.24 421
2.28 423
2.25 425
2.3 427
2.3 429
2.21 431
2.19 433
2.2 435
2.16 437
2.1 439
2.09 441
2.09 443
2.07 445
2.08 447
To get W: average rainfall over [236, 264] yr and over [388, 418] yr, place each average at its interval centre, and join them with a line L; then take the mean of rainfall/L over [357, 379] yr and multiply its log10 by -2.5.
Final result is 0.06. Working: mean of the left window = 2.28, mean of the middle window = 2.21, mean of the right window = 2.36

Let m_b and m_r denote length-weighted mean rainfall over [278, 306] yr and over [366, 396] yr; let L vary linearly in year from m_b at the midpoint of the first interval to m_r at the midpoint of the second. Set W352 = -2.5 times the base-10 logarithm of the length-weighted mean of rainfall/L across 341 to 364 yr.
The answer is 0.22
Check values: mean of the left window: 2.32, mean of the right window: 2.36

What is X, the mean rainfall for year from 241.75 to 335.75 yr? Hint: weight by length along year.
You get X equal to 2.31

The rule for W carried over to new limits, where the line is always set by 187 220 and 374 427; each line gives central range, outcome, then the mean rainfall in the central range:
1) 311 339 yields 0.02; 2.24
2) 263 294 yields -0.04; 2.32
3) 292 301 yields -0.02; 2.3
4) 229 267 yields -0.03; 2.29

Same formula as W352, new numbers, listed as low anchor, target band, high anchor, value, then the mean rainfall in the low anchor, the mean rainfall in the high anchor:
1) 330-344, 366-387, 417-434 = -0.19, 1.69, 2.26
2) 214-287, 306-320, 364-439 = -0.04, 2.29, 2.3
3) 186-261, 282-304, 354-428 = -0.03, 2.23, 2.3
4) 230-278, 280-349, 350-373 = 0.03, 2.29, 2.17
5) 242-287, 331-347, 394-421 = 0.38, 2.29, 2.32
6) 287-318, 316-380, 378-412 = 0.13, 2.33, 2.38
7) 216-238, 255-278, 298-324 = 0.02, 2.27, 2.36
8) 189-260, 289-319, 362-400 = -0.02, 2.24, 2.34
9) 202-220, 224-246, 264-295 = -0.03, 2.2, 2.32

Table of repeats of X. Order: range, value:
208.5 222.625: 2.25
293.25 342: 2.21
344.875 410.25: 2.26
